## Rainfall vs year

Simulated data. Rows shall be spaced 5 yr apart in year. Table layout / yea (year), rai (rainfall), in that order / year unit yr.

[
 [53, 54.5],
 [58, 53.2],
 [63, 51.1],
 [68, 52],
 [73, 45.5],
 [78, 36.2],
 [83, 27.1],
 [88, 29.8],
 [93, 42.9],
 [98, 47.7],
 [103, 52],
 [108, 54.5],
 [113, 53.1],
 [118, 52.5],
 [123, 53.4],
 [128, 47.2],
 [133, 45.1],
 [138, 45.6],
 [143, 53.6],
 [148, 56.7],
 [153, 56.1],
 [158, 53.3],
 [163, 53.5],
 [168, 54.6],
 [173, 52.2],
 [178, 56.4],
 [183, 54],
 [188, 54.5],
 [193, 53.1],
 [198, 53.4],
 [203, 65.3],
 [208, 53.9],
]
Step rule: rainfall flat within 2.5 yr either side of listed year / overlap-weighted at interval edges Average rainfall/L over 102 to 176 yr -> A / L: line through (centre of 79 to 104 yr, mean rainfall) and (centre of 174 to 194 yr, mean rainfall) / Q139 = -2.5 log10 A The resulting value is -0.123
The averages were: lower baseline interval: 39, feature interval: 52.3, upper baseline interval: 54.4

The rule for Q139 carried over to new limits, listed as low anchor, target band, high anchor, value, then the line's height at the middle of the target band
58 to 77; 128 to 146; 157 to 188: 0.09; 52.3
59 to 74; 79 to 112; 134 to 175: 0.20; 51.2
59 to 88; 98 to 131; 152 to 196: -0.11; 46.9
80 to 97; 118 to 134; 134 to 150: -0.08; 46.2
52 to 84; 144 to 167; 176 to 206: -0.03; 53.2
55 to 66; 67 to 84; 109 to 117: 0.29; 52.5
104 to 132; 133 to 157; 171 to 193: 0.01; 52.8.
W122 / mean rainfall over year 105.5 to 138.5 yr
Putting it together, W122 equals 50.5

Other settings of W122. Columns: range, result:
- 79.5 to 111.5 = 42.5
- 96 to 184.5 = 52.3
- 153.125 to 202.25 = 54.4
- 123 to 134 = 47.9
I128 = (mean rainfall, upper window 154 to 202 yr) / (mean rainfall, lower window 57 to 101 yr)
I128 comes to 1.28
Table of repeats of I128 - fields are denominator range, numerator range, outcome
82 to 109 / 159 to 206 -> 1.30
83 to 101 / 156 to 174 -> 1.38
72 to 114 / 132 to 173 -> 1.23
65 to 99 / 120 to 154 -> 1.27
